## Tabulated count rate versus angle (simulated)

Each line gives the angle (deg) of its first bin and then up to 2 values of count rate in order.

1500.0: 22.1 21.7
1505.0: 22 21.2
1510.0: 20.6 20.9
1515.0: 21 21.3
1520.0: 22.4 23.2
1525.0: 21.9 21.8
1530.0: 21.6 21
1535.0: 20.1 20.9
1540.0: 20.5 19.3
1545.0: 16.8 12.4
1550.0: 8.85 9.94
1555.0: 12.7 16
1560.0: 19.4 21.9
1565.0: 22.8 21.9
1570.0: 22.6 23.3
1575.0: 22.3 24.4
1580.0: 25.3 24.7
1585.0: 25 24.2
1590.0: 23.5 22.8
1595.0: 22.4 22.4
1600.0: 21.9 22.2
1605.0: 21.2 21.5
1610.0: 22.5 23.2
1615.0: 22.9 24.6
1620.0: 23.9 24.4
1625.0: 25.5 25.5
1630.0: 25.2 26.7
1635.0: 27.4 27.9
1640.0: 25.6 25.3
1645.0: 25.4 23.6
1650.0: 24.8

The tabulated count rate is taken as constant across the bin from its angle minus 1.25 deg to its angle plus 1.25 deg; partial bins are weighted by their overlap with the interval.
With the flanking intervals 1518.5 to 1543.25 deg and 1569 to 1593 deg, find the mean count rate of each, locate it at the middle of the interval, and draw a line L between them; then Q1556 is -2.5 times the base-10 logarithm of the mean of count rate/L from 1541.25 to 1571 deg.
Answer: 0.31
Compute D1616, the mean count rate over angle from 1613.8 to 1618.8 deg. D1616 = 23.8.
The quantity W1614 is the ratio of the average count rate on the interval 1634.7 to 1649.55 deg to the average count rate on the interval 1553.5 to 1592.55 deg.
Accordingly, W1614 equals 1.2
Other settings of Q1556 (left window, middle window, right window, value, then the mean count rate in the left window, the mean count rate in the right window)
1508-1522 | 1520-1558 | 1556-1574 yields 0.18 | 21.3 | 21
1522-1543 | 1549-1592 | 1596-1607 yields 0.05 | 21.1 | 21.9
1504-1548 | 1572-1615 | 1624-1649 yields 0.03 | 20.6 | 25.8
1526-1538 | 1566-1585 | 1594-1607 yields -0.09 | 21.1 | 22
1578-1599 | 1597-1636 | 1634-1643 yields 0.07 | 23.8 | 26.6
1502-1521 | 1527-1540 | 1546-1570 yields -0.10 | 21.4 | 16.5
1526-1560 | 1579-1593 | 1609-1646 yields -0.15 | 17.2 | 25.1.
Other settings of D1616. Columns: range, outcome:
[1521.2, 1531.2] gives 22.1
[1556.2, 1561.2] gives 17.6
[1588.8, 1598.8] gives 22.8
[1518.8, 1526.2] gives 22.5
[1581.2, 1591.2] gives 24.4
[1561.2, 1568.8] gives 22.2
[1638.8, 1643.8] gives 25.4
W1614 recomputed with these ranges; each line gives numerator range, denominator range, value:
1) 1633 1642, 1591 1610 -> 1.21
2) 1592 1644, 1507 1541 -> 1.13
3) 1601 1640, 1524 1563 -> 1.37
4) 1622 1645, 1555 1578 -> 1.23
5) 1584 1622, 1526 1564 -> 1.30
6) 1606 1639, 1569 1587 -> 1.03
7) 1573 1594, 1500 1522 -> 1.12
